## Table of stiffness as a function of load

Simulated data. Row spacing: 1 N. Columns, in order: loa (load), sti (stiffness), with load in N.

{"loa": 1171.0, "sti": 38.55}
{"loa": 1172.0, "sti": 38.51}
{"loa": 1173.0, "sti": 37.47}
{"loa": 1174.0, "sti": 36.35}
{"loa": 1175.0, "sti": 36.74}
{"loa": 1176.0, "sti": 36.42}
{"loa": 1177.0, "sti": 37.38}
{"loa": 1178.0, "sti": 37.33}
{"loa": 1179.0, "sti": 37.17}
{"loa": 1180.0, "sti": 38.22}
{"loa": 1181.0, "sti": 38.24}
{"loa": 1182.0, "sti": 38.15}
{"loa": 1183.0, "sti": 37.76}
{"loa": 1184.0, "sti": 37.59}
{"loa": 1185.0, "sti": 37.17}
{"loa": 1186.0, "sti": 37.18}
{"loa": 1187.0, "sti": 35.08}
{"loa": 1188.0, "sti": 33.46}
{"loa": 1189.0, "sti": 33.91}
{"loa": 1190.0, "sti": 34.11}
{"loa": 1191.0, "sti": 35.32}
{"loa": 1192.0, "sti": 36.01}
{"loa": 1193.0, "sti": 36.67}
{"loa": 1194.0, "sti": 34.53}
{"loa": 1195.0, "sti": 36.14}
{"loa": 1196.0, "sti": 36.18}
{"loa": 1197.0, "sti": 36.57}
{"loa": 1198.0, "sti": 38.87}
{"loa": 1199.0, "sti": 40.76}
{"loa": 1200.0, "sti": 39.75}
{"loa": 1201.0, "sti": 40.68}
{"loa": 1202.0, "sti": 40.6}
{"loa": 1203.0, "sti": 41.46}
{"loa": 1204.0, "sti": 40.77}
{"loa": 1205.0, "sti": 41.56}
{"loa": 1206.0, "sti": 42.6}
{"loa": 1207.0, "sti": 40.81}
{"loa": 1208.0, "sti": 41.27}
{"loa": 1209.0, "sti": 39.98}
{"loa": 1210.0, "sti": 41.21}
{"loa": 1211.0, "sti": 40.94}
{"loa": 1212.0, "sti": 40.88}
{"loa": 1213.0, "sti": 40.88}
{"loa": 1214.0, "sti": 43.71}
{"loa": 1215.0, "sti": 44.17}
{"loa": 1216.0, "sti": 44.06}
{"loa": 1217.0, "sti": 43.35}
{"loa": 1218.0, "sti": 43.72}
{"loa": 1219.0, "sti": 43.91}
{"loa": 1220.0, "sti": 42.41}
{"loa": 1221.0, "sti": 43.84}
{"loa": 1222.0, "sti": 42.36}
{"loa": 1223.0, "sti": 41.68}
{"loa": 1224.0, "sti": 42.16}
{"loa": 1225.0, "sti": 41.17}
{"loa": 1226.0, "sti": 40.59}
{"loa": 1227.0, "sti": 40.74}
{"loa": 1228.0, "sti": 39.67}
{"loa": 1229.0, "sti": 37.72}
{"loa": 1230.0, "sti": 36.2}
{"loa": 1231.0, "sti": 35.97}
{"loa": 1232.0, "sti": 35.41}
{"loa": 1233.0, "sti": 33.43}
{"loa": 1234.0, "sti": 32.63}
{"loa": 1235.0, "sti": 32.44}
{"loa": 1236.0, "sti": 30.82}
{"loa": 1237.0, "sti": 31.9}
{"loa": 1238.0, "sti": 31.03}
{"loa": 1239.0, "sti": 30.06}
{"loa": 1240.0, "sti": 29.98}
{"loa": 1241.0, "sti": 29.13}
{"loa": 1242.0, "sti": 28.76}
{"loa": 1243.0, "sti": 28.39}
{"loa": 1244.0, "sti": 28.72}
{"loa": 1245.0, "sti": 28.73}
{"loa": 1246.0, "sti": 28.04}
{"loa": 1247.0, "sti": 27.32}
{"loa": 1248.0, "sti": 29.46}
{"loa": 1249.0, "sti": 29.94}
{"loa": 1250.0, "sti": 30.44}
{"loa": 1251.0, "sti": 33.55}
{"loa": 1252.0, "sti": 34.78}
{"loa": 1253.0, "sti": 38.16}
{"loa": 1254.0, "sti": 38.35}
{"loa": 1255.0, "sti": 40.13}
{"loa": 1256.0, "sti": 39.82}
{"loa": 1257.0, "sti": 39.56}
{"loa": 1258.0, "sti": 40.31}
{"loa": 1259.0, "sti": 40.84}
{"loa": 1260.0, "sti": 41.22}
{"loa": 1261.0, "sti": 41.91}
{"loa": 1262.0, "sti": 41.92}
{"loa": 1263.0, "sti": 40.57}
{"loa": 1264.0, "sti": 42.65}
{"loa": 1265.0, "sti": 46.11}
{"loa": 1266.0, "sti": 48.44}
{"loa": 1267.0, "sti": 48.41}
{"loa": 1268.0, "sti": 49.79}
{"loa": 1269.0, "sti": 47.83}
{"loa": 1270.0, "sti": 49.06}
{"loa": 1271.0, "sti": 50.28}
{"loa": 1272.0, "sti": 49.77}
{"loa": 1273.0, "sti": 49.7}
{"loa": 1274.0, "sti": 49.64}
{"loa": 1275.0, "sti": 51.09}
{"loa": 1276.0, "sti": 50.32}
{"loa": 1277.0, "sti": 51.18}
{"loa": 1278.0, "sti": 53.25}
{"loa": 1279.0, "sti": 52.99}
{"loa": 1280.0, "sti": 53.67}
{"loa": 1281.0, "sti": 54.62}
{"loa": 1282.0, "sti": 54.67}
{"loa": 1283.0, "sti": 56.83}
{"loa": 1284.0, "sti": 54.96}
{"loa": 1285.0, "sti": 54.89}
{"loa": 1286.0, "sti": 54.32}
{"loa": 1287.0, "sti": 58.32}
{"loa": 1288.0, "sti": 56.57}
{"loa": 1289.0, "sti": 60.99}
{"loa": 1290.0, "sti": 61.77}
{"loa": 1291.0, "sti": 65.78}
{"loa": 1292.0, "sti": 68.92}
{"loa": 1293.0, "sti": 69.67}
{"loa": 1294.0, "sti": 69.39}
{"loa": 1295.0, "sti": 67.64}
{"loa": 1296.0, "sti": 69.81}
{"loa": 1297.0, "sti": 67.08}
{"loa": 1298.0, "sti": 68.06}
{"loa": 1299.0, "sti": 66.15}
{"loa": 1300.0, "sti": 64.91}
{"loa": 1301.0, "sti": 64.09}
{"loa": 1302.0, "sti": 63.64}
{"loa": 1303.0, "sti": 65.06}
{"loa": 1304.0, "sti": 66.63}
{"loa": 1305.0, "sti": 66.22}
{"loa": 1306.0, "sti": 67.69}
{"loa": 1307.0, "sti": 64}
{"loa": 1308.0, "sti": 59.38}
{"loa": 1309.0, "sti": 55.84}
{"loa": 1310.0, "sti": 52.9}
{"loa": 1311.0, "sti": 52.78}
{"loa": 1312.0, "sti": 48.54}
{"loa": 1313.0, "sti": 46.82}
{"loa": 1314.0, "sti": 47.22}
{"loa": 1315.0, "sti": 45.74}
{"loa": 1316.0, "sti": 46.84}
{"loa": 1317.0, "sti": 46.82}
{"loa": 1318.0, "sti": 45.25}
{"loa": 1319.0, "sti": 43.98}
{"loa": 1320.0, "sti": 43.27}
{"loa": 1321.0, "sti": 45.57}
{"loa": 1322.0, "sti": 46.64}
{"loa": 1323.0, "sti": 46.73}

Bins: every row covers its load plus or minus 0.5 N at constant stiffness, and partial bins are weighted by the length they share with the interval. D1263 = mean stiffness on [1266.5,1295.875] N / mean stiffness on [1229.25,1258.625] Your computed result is 1.7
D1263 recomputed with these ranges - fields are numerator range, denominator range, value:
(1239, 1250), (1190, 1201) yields 0.78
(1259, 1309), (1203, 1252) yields 1.53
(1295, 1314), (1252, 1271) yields 1.43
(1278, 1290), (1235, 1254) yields 1.82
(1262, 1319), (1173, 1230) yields 1.42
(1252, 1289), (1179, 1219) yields 1.23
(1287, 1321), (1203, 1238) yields 1.48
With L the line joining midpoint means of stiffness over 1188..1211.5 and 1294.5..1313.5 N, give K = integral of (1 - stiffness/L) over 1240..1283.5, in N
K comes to 9.0 N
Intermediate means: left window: 38.6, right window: 62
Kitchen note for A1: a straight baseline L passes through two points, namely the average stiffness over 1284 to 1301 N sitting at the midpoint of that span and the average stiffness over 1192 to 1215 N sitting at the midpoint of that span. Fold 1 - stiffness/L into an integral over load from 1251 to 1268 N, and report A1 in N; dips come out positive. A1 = 4.18 N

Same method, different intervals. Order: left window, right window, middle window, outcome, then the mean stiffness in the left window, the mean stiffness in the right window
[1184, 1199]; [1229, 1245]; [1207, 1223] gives -4.1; 36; 31.8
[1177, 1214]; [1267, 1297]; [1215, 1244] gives 5.3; 38.4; 56.5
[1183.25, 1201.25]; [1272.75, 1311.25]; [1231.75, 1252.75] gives 7.6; 36.6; 60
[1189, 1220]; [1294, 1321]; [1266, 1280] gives 0.4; 40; 57.5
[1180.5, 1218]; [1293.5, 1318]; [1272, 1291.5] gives 0.0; 39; 59.4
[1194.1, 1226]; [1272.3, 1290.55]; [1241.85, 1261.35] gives 5.8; 41.1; 54.4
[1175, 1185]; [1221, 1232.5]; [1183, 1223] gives -1.1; 37.5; 39.6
